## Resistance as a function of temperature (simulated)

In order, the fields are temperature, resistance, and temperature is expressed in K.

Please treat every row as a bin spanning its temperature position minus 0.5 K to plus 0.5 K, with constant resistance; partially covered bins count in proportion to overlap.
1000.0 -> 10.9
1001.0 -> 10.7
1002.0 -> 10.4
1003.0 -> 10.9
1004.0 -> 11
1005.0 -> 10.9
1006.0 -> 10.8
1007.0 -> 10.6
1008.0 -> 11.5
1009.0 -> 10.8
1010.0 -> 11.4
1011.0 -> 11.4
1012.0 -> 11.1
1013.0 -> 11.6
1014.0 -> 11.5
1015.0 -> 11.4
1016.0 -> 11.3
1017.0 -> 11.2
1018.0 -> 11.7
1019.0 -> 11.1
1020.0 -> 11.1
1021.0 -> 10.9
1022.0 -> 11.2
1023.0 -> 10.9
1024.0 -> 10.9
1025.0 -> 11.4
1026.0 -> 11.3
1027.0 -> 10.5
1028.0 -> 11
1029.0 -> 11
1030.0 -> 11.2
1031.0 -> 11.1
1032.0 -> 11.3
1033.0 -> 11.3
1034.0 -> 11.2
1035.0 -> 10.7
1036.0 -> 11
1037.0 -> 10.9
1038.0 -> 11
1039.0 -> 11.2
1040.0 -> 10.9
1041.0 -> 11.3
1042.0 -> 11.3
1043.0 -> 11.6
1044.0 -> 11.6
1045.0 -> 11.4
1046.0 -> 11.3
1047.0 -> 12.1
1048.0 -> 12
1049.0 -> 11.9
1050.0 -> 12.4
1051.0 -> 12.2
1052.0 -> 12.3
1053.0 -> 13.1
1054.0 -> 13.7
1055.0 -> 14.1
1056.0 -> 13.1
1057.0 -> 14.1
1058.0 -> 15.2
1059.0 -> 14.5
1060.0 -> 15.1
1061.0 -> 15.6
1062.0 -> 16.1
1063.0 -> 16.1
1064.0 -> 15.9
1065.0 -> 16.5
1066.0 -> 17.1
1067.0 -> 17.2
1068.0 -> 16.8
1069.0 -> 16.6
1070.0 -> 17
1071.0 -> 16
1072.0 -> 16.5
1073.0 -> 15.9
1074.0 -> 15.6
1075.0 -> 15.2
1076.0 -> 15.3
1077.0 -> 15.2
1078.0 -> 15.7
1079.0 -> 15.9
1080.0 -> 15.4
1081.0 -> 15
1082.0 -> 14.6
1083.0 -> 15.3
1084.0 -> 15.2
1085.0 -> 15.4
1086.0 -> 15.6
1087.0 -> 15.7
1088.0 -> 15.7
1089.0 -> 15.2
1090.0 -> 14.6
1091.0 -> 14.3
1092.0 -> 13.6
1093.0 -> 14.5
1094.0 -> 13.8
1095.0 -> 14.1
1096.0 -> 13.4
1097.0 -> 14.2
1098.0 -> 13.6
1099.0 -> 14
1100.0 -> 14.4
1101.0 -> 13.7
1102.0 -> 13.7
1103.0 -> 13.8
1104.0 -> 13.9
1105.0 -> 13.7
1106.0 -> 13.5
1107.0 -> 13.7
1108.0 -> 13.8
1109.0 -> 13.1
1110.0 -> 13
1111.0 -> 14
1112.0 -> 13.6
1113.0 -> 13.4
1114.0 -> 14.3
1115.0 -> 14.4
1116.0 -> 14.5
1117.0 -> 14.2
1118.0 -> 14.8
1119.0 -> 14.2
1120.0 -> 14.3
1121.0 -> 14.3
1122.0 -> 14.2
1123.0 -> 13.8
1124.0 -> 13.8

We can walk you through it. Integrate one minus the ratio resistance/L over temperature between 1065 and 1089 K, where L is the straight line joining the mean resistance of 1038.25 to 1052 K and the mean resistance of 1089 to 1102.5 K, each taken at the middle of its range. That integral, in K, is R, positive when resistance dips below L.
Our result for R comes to -4.92 K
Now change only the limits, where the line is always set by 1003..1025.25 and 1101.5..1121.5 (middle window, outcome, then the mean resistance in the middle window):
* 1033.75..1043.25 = 0.60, 11.1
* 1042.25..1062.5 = -1.47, 13.1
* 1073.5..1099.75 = -3.28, 14.8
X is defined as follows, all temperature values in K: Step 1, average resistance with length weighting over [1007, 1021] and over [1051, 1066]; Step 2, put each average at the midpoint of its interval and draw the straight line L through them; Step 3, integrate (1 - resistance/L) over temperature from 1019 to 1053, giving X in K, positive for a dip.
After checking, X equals 4.2 K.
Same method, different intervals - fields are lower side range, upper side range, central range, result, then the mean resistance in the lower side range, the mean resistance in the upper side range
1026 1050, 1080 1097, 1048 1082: -4.9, 11.3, 14.8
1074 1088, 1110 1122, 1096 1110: 0.8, 15.4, 14.1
